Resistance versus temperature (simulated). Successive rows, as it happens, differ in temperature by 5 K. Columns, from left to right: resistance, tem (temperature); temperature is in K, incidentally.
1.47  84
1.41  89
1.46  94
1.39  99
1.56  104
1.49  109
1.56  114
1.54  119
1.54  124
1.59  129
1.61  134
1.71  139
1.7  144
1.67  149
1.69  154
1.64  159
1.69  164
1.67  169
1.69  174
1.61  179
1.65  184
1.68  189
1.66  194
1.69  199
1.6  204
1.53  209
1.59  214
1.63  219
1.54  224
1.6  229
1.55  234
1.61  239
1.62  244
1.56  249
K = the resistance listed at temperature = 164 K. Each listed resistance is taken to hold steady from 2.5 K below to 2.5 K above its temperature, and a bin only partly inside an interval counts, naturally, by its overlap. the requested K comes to 1.69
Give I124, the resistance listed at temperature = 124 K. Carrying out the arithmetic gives 1.54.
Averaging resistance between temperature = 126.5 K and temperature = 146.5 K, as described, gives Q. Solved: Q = 1.65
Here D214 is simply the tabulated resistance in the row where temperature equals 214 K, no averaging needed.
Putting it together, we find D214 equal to 1.59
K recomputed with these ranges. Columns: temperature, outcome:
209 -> 1.53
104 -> 1.56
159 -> 1.64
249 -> 1.56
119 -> 1.54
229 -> 1.6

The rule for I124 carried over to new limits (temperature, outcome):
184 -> 1.65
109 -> 1.49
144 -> 1.7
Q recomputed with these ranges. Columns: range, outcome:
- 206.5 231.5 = 1.58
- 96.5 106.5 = 1.48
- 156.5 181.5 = 1.66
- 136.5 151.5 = 1.69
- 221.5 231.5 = 1.57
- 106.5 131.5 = 1.54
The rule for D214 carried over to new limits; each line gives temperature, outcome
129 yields 1.59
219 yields 1.63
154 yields 1.69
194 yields 1.66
